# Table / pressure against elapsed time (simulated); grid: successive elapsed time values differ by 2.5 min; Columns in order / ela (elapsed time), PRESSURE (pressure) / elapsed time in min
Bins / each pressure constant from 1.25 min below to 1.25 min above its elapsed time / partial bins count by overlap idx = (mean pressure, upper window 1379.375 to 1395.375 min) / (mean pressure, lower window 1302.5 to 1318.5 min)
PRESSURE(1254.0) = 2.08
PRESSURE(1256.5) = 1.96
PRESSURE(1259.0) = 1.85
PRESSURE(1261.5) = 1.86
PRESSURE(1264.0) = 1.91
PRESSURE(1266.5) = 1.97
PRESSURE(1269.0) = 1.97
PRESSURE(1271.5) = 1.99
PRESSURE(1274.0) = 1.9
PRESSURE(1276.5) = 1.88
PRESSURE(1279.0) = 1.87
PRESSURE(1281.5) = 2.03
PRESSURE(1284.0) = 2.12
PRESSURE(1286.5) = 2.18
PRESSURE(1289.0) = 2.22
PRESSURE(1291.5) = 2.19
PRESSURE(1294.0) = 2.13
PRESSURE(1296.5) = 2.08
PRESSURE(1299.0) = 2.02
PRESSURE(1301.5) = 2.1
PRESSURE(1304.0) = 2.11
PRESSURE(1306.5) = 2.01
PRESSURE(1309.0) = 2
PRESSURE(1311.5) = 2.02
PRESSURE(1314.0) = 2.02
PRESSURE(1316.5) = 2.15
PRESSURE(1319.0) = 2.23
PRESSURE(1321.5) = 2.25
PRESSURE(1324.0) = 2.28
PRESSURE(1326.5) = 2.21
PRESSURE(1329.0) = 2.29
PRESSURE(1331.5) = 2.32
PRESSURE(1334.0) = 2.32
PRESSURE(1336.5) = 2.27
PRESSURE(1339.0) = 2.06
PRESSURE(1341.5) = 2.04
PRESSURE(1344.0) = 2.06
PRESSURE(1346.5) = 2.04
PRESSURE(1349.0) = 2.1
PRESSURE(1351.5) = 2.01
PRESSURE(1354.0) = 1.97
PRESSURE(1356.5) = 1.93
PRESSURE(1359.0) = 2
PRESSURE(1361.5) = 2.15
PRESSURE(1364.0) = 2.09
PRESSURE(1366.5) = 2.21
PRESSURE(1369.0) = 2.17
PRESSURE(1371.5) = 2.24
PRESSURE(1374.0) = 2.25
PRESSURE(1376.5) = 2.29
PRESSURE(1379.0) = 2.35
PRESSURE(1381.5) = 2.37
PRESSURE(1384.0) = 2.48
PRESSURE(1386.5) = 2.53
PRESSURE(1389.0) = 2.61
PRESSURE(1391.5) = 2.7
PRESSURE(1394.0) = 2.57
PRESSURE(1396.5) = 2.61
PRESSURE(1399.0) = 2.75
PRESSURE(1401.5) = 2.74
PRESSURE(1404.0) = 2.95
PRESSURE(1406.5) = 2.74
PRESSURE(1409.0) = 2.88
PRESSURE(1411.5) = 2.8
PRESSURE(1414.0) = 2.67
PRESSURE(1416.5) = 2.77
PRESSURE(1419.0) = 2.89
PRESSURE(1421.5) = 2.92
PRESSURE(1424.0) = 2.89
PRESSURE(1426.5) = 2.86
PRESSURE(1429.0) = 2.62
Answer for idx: 1.2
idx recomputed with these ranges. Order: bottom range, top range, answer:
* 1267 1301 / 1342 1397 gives 1.10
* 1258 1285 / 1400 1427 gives 1.46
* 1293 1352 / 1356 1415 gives 1.16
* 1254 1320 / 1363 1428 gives 1.28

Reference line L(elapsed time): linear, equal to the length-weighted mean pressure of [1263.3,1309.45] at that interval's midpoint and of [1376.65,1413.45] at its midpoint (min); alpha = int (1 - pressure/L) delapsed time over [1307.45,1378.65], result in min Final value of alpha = 6.1 min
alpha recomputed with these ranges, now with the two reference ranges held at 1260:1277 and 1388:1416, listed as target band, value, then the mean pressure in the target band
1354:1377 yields 3.47 min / 2.13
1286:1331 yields 0.53 min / 2.14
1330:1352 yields 2.05 min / 2.14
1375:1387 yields 0.98 min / 2.39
